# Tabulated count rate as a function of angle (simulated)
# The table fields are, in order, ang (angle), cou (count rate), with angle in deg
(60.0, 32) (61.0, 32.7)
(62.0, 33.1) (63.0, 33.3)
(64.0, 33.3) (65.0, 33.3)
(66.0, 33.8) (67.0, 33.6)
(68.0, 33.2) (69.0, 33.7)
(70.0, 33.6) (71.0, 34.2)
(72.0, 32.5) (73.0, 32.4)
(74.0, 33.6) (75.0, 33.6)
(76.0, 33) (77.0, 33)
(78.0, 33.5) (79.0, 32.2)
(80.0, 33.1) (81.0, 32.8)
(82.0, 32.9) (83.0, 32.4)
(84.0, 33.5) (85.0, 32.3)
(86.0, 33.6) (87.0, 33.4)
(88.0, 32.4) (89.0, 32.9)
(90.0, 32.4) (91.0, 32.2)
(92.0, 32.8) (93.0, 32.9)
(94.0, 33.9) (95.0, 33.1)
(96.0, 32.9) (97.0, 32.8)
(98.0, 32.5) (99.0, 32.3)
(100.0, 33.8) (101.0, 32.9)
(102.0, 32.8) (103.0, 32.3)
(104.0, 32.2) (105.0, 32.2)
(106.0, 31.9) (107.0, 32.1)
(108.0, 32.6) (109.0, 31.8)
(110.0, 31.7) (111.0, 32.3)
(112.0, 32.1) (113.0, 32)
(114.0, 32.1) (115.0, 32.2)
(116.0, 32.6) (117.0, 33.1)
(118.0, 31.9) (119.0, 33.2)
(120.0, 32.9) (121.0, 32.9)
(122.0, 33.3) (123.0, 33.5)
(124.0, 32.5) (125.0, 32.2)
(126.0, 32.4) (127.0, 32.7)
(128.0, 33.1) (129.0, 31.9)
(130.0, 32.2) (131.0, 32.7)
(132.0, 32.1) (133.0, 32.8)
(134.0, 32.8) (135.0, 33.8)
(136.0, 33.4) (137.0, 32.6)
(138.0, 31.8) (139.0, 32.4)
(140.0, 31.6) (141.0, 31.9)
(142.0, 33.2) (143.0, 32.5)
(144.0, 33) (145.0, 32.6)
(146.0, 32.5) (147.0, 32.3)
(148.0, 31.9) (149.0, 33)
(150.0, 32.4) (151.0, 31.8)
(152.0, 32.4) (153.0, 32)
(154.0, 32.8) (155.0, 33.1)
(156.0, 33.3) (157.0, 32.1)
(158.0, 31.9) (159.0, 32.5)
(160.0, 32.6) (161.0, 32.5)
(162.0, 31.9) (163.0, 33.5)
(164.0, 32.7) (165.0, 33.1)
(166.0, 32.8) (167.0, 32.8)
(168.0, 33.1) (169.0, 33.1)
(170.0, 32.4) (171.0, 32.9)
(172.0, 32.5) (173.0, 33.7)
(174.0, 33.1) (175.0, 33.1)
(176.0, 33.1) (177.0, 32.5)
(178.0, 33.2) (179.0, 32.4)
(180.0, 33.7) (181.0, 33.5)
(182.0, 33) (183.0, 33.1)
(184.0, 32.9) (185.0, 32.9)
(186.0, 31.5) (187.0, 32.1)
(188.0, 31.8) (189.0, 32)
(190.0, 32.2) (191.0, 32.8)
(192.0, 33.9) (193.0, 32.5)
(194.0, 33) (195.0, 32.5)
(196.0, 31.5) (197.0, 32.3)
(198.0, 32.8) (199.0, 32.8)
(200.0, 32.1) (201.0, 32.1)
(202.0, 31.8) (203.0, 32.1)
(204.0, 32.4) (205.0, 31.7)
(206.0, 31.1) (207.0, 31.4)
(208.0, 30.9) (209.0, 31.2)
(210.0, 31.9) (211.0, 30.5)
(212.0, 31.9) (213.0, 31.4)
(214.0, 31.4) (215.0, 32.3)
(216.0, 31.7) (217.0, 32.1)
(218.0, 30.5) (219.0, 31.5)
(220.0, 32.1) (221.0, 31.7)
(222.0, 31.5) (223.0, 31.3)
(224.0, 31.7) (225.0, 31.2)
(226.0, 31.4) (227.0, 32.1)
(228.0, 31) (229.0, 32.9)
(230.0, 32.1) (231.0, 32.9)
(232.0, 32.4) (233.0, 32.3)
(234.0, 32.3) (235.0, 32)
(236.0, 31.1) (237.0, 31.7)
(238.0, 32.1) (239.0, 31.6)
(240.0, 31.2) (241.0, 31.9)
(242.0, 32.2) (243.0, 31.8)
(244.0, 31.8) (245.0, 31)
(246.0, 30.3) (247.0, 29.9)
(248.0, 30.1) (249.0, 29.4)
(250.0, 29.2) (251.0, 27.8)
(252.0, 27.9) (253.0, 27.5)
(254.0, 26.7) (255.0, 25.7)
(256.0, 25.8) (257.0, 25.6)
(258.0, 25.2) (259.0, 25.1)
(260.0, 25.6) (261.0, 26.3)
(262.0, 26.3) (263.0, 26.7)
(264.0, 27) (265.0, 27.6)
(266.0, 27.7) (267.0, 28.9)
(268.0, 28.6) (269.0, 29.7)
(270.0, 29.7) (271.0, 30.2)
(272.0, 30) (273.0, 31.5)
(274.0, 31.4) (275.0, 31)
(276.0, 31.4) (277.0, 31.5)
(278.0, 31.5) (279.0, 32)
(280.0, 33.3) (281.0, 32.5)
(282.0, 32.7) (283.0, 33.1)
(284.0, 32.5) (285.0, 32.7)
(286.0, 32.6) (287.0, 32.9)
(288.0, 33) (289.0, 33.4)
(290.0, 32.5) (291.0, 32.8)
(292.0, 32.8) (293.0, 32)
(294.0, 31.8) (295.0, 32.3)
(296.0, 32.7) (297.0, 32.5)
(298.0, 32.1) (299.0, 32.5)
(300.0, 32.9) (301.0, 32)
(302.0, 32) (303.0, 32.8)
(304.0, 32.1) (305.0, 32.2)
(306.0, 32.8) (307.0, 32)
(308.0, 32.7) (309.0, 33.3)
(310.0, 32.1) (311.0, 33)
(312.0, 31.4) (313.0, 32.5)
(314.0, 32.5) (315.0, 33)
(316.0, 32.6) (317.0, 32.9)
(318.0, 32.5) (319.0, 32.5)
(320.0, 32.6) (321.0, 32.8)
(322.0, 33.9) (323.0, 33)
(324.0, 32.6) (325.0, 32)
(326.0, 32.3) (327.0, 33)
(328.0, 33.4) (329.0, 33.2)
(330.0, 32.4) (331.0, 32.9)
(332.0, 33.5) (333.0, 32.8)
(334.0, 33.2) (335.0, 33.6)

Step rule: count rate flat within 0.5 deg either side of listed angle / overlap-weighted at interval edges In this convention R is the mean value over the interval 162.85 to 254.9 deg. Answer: 31.8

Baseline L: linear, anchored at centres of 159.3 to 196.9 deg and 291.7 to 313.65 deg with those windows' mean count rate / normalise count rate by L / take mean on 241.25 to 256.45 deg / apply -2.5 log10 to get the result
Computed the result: 0.118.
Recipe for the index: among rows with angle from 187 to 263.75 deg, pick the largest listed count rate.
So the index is 33.9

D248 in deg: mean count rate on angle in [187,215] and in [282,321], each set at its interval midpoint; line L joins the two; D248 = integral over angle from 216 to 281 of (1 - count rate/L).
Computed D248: 4.32 deg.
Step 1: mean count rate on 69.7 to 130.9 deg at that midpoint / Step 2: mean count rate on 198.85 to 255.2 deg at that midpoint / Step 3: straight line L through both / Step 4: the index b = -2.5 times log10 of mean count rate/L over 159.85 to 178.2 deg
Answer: -0.03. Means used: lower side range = 32.7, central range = 32.9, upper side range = 31.2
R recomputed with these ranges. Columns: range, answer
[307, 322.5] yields 32.7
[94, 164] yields 32.5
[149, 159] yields 32.5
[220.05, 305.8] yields 30.8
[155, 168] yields 32.7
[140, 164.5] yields 32.5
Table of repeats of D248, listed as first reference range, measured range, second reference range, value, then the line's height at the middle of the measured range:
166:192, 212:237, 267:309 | 0.5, 32.5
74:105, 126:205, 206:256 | -1.8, 31.9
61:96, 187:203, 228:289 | -0.6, 31.2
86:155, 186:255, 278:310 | 2.4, 32.6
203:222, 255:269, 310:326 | 2.3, 32.1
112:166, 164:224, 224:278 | -2.1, 31.2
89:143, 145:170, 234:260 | -0.8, 31.6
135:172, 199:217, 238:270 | -0.8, 30.4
